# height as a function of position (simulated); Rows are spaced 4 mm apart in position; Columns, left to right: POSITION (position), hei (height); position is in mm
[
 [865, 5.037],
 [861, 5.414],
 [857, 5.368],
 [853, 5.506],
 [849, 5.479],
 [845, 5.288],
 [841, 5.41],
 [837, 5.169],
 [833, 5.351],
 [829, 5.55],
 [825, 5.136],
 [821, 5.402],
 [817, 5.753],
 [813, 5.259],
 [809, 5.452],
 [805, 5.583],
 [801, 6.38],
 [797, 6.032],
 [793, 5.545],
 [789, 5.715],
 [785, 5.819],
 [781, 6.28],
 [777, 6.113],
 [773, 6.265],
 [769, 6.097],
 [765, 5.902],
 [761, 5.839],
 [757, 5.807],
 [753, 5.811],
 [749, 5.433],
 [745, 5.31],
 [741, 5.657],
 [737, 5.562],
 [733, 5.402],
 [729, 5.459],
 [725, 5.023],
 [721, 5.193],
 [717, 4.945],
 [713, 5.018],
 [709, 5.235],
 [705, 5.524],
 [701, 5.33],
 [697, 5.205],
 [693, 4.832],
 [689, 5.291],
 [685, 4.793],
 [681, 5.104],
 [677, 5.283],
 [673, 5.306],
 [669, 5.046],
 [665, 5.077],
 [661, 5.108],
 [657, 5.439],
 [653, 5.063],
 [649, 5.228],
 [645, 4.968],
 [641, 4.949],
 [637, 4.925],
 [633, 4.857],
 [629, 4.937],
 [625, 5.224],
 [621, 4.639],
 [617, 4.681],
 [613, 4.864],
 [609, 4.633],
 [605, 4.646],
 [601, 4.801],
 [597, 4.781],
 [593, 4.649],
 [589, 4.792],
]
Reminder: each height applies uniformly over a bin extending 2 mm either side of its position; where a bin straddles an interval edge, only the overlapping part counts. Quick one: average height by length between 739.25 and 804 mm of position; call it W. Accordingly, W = 5.87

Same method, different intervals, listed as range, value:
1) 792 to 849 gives 5.52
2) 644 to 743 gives 5.21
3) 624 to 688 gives 5.08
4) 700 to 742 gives 5.3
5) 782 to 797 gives 5.78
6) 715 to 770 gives 5.52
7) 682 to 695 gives 4.98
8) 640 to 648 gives 4.99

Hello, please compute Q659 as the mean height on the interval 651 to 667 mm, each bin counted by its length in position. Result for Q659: 5.17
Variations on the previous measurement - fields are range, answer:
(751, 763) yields 5.82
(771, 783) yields 6.22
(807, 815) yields 5.36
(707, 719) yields 5.07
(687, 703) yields 5.16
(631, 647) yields 4.92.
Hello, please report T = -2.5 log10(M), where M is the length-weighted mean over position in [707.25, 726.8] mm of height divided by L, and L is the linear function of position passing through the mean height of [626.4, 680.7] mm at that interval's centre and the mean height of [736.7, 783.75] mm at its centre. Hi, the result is 0.094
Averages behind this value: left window 5.09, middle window 5.08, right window 5.85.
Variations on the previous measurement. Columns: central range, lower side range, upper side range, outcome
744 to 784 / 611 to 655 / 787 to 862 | -0.11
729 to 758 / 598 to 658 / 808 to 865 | -0.08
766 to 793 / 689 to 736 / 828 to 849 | -0.14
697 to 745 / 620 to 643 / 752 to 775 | 0.07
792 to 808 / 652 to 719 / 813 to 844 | -0.10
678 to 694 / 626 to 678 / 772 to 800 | 0.06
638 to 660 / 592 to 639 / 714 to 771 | -0.03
